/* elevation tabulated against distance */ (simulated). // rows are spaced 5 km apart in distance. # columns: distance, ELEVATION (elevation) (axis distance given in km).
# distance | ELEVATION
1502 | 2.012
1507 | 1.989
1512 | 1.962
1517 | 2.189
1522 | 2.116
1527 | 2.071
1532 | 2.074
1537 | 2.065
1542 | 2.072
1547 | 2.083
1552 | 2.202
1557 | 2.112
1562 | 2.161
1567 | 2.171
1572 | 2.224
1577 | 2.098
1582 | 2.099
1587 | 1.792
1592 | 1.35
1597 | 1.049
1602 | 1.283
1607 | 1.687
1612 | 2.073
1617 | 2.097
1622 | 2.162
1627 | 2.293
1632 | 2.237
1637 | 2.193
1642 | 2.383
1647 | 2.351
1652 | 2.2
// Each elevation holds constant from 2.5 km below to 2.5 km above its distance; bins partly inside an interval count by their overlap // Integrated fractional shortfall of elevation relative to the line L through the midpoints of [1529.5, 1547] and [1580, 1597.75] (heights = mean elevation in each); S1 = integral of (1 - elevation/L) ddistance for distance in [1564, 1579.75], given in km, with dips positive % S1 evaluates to -3.6 km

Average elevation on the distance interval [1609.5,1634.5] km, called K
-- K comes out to 2.17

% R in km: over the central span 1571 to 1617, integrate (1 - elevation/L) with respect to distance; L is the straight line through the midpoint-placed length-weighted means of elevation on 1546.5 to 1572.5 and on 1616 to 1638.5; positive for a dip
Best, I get 9.2 km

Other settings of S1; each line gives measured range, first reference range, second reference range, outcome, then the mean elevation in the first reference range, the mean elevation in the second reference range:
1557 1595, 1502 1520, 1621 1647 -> 3.1 km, 2.04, 2.27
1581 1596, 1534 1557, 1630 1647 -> 3.7 km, 2.11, 2.28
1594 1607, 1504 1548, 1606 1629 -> 5.0 km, 2.07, 2.08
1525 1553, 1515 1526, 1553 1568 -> 0.7 km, 2.14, 2.15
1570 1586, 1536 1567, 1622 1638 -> 0.4 km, 2.12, 2.23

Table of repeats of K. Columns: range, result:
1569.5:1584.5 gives 2.14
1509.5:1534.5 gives 2.08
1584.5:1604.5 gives 1.37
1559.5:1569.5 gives 2.17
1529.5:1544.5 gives 2.07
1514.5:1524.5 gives 2.15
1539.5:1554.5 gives 2.12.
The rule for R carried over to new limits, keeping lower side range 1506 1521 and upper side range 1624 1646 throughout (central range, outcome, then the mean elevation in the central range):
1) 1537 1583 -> 0.2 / 2.13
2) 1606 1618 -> 1.5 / 1.97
